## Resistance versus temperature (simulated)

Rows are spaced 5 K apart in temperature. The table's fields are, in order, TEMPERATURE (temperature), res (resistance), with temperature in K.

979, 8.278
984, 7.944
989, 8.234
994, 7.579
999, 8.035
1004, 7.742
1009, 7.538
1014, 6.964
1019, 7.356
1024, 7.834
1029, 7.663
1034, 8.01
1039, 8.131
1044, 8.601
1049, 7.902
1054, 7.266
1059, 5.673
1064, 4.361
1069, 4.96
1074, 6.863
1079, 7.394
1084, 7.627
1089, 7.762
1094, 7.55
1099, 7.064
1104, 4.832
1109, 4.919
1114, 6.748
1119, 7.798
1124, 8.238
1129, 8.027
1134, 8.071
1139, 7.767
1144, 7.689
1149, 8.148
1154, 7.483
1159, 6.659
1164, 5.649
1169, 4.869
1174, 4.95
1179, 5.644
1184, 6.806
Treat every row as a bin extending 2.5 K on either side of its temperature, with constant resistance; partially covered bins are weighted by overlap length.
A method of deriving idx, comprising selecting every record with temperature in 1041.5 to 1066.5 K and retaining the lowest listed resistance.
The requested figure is 4.361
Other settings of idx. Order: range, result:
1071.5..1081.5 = 6.863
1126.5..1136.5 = 8.027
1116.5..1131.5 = 7.798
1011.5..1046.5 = 6.964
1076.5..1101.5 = 7.064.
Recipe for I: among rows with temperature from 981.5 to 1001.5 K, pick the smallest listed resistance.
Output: 7.579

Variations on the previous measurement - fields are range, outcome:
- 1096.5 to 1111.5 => 4.832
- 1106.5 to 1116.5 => 4.919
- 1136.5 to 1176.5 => 4.869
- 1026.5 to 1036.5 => 7.663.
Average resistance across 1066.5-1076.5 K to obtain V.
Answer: 5.91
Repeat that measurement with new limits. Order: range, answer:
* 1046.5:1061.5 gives 6.95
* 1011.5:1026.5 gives 7.38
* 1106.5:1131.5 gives 7.15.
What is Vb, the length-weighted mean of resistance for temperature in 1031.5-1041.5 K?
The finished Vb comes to 8.07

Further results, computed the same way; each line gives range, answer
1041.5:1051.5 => 8.25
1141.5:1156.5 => 7.77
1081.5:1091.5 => 7.69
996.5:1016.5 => 7.57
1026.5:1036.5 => 7.84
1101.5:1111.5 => 4.88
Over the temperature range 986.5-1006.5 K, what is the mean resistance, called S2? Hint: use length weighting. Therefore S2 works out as 7.9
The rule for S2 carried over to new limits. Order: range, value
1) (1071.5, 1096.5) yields 7.44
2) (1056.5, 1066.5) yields 5.02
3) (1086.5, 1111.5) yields 6.43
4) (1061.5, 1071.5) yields 4.66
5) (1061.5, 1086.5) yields 6.24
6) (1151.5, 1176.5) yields 5.92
